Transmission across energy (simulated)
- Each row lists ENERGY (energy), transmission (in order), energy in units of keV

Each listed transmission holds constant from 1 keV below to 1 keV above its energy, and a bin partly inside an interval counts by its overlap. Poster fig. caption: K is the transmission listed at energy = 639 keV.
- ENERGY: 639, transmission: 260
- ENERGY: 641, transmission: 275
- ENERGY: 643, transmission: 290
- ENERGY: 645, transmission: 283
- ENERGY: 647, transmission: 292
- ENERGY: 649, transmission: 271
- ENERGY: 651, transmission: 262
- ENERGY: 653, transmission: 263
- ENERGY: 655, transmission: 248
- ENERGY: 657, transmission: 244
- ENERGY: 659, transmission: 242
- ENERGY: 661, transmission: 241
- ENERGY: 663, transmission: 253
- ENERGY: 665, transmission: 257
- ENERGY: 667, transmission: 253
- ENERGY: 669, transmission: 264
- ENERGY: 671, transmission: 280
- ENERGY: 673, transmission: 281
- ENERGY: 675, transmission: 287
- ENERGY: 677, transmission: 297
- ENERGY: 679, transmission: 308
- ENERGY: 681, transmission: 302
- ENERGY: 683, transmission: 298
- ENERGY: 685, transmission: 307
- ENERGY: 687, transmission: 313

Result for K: 260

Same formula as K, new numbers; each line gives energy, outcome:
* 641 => 275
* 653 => 263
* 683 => 298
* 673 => 281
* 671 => 280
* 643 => 290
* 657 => 244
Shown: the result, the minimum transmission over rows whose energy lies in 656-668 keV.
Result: 241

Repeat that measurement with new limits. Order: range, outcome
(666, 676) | 253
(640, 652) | 262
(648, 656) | 248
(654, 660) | 242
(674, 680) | 287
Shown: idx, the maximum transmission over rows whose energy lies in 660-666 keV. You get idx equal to 257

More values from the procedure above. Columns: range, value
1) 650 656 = 263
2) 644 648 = 292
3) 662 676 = 287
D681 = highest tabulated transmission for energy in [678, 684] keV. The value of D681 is 308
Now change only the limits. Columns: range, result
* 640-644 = 290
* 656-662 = 244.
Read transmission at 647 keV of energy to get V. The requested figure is 292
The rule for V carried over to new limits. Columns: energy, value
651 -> 262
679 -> 308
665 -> 257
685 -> 307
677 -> 297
